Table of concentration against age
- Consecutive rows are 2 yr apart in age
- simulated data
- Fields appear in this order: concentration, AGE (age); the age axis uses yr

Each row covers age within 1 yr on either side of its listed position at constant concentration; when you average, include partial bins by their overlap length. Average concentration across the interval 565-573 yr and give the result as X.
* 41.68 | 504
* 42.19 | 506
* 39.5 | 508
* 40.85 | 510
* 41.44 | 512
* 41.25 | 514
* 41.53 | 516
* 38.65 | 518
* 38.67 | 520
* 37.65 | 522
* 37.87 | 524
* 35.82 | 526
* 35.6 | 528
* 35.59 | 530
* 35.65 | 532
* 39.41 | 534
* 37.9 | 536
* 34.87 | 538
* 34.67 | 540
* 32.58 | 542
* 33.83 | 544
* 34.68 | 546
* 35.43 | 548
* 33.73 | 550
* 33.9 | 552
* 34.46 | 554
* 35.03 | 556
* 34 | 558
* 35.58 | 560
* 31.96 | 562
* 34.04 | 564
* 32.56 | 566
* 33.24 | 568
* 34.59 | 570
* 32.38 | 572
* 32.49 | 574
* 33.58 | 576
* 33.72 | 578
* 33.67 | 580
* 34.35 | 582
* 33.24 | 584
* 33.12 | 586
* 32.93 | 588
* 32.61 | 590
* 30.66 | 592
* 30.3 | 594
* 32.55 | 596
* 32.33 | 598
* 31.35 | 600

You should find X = 33.2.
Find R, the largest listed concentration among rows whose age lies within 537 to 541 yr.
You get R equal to 34.87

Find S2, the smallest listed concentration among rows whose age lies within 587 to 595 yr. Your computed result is 30.3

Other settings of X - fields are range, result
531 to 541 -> 36.5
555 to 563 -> 34.1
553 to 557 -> 34.7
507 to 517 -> 40.9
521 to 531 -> 36.5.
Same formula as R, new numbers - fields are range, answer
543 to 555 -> 35.43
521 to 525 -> 37.87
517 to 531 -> 38.67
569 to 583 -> 34.59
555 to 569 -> 35.58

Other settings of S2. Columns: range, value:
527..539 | 34.87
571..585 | 32.38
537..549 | 32.58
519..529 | 35.6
